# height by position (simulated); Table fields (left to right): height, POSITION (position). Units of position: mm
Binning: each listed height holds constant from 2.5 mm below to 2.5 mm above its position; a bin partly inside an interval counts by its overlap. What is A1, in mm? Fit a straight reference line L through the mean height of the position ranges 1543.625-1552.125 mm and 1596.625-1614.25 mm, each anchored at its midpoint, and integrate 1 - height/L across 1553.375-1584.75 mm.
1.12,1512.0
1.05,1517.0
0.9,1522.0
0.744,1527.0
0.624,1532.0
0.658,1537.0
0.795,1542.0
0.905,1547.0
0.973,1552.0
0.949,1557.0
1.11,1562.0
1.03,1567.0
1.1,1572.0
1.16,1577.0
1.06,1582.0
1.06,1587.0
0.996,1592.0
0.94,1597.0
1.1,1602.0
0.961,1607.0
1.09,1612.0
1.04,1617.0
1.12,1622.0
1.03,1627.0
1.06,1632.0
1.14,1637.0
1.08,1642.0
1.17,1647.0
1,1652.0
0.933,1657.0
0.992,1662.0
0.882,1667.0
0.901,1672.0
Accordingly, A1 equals -3.49 mm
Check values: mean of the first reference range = 0.915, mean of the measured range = 1.06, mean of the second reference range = 1.03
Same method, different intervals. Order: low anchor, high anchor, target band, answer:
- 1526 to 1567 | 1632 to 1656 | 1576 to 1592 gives -2.15 mm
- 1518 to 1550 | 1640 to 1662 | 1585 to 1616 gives -3.15 mm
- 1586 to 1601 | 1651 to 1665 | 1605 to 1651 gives -4.26 mm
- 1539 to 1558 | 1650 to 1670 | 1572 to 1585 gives -2.80 mm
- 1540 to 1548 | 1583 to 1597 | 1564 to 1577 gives -1.95 mm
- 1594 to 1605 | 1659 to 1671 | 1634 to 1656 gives -2.92 mm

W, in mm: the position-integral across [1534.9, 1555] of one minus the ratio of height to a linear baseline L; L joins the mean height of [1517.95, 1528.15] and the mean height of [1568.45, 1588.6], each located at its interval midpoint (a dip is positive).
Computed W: 2.5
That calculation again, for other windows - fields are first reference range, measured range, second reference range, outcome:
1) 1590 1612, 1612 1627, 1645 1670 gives -1.0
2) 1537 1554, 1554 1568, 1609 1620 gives -2.0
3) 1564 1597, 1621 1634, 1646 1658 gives -0.3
